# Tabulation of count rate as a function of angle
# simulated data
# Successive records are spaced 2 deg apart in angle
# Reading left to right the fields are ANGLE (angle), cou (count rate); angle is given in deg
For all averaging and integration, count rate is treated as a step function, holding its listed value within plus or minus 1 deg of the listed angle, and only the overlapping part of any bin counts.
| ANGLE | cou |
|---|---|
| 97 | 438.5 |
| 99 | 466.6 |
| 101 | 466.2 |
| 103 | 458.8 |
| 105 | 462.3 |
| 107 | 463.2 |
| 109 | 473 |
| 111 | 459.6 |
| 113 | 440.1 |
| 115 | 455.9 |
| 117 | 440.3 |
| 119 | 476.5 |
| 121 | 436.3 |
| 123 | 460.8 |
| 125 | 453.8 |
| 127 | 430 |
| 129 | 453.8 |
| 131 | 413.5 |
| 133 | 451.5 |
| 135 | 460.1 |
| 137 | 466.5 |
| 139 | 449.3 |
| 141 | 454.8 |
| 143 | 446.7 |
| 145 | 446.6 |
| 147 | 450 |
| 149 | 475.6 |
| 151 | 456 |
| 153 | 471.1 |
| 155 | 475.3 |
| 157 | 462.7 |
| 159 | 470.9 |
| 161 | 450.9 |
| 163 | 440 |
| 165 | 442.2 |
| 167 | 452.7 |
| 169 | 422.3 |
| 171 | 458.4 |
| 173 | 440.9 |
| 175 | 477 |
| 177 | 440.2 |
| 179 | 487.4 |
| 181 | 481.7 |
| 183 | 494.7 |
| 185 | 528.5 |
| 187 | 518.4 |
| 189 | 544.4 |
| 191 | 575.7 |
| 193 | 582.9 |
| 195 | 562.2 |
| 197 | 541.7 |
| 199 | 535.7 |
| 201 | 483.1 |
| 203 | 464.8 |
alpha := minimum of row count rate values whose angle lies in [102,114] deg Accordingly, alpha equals 440.1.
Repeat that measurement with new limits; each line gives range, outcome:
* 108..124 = 436.3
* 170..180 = 440.2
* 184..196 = 518.4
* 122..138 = 413.5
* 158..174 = 422.3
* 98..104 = 458.8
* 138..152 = 446.6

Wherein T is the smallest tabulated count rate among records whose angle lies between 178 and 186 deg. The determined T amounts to 481.7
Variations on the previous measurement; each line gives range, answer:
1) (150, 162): 450.9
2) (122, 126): 453.8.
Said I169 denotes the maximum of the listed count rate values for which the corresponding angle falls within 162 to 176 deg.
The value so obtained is 477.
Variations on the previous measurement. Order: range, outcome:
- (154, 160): 475.3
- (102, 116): 473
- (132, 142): 466.5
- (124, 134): 453.8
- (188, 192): 575.7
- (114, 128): 476.5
